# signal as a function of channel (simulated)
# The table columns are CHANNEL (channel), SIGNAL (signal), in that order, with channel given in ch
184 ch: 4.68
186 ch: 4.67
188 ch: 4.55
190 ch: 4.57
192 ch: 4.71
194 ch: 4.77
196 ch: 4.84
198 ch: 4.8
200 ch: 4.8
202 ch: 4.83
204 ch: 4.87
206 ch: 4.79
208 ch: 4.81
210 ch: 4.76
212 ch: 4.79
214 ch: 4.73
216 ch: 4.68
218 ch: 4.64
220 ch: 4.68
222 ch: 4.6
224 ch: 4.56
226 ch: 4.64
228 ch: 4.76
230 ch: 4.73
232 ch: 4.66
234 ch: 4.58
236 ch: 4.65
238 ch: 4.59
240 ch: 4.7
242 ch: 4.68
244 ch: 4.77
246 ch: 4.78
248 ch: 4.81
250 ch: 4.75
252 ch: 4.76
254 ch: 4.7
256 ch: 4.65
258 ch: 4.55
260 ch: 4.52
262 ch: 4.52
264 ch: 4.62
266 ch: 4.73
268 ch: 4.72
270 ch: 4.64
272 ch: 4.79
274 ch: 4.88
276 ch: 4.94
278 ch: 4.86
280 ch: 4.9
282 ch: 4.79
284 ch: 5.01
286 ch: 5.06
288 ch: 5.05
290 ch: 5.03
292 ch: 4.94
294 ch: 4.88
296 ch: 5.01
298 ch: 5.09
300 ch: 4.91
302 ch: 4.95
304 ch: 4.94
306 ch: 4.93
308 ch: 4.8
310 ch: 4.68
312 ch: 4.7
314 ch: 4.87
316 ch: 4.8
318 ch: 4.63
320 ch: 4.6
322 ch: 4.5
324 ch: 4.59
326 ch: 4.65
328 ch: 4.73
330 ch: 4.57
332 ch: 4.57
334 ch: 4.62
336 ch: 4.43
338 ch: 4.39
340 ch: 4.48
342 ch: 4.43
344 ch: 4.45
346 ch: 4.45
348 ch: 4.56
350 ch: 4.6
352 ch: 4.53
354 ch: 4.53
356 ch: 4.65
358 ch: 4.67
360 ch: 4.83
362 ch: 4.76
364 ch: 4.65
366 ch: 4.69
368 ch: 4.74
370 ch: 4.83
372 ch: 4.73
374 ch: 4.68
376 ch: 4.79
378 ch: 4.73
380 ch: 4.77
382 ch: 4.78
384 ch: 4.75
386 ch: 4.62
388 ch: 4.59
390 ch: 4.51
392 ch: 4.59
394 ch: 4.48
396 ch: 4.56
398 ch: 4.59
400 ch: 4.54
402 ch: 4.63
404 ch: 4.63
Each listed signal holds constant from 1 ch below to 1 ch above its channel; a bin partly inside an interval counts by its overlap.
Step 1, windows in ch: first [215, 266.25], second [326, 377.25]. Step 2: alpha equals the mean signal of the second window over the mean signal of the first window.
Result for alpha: 1.0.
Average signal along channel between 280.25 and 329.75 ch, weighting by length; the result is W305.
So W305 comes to 4.84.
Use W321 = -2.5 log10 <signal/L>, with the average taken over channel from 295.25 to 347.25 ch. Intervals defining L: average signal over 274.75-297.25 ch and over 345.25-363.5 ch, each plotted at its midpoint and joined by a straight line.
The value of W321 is 0.02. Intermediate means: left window 4.95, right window 4.62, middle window 4.68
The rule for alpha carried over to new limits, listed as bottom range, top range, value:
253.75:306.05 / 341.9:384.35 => 0.96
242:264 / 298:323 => 1.02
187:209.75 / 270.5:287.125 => 1.03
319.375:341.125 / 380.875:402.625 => 1.01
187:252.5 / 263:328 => 1.02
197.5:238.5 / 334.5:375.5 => 0.98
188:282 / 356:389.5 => 1.00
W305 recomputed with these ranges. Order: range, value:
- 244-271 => 4.68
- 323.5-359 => 4.55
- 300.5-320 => 4.8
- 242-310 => 4.82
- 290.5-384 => 4.7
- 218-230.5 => 4.66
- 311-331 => 4.66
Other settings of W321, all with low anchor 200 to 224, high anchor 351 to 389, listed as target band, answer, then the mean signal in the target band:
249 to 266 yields 0.02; 4.64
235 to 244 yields 0.01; 4.67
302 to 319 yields -0.02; 4.8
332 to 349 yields 0.05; 4.48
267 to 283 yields -0.02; 4.81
